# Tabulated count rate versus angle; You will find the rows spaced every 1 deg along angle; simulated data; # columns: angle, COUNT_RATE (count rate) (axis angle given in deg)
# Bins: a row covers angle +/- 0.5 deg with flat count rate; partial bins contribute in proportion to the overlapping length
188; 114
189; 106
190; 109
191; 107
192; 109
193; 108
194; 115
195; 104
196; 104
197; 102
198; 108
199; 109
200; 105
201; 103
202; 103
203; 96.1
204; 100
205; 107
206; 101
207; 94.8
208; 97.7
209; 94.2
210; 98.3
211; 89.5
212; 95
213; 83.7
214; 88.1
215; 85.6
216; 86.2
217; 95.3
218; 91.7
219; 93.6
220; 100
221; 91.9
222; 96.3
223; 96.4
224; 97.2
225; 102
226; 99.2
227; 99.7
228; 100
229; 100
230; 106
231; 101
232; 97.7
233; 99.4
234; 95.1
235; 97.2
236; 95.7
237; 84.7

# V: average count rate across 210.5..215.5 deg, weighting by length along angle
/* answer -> 88.4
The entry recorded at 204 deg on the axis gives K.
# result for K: 100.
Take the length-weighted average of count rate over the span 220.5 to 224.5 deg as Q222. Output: 95.5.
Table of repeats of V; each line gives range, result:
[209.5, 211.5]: 93.9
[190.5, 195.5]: 109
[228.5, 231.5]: 102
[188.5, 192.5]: 108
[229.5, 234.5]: 99.8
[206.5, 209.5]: 95.6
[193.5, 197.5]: 106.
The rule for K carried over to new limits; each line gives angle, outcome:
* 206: 101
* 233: 99.4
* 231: 101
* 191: 107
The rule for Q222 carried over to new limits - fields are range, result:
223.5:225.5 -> 99.6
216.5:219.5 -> 93.5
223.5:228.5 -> 99.6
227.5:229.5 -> 100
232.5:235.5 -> 97.2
